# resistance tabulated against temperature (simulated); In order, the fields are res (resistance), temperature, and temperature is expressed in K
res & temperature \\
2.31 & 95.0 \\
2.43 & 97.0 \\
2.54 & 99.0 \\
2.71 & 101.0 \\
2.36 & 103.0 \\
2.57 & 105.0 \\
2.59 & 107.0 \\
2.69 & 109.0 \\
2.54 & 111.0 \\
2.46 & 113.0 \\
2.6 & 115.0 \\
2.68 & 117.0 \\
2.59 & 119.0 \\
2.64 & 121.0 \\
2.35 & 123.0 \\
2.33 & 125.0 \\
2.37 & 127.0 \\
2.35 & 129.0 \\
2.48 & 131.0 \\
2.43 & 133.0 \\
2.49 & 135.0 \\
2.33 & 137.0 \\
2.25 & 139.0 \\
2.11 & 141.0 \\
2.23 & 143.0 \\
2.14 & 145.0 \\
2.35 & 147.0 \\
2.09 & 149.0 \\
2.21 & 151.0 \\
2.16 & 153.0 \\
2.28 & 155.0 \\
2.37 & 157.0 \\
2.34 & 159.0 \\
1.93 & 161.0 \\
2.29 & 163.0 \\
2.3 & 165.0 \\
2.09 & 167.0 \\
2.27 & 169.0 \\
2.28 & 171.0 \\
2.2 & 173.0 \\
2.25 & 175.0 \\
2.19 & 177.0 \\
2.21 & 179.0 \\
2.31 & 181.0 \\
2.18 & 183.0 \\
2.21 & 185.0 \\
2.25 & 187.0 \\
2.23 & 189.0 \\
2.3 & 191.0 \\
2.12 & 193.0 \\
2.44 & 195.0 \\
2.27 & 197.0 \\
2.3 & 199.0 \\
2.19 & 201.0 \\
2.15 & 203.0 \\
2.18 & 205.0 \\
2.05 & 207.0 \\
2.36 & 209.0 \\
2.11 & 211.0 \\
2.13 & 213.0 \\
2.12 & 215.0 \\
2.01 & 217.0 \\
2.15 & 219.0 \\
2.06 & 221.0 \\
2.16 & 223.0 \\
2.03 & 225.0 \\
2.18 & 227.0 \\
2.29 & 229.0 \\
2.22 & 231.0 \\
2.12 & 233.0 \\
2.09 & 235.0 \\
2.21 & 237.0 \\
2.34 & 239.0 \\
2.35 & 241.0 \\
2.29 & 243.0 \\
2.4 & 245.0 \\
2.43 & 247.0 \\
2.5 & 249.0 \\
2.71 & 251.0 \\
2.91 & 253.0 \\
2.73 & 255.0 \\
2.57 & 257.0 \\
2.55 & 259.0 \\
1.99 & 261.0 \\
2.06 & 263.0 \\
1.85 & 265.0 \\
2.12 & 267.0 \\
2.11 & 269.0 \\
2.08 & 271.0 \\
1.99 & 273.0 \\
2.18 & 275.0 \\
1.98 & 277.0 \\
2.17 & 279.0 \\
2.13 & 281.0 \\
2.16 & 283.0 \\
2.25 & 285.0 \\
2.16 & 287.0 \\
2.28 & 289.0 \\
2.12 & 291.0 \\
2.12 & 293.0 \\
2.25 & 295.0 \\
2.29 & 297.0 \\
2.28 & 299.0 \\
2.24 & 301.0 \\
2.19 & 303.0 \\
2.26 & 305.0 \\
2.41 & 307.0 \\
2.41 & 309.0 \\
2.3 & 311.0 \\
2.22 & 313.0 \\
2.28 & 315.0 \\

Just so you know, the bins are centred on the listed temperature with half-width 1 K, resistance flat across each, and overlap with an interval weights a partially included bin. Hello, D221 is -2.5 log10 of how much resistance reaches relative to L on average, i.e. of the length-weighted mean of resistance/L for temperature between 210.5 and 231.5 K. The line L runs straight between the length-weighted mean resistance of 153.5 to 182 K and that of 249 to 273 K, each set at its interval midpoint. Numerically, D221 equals 0.08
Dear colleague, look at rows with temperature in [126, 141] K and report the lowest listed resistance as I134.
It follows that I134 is 2.11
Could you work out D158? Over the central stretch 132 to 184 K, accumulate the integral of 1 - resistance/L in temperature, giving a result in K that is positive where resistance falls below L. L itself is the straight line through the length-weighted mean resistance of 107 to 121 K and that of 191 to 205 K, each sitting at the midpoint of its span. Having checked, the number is 3.7 K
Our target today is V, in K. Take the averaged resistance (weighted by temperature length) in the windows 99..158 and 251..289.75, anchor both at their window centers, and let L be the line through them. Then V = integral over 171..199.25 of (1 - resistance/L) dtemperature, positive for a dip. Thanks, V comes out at 1.12 K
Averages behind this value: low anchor 2.41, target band 2.25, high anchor 2.24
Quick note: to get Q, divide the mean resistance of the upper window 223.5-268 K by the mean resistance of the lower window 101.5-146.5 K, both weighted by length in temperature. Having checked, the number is 0.9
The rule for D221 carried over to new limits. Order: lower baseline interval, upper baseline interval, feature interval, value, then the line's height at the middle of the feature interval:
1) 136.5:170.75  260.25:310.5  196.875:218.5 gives 0.02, 2.2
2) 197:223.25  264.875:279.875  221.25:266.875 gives -0.10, 2.11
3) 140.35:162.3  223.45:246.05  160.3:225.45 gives 0.01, 2.22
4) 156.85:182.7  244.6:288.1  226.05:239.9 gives 0.02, 2.26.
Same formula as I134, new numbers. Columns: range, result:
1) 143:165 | 1.93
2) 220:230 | 2.03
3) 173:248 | 2.01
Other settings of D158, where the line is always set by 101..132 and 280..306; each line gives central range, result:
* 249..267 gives -1.09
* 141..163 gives 2.18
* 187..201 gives 0.66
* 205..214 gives 0.72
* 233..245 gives 0.24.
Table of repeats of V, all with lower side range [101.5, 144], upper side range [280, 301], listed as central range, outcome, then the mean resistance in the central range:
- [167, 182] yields 0.9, 2.23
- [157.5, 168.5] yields 0.9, 2.2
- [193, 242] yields 2.7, 2.19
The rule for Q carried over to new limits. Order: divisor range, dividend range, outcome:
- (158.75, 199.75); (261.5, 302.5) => 0.96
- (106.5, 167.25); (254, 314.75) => 0.94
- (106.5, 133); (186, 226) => 0.87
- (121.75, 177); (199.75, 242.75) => 0.96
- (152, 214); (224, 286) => 1.02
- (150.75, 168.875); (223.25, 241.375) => 0.99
